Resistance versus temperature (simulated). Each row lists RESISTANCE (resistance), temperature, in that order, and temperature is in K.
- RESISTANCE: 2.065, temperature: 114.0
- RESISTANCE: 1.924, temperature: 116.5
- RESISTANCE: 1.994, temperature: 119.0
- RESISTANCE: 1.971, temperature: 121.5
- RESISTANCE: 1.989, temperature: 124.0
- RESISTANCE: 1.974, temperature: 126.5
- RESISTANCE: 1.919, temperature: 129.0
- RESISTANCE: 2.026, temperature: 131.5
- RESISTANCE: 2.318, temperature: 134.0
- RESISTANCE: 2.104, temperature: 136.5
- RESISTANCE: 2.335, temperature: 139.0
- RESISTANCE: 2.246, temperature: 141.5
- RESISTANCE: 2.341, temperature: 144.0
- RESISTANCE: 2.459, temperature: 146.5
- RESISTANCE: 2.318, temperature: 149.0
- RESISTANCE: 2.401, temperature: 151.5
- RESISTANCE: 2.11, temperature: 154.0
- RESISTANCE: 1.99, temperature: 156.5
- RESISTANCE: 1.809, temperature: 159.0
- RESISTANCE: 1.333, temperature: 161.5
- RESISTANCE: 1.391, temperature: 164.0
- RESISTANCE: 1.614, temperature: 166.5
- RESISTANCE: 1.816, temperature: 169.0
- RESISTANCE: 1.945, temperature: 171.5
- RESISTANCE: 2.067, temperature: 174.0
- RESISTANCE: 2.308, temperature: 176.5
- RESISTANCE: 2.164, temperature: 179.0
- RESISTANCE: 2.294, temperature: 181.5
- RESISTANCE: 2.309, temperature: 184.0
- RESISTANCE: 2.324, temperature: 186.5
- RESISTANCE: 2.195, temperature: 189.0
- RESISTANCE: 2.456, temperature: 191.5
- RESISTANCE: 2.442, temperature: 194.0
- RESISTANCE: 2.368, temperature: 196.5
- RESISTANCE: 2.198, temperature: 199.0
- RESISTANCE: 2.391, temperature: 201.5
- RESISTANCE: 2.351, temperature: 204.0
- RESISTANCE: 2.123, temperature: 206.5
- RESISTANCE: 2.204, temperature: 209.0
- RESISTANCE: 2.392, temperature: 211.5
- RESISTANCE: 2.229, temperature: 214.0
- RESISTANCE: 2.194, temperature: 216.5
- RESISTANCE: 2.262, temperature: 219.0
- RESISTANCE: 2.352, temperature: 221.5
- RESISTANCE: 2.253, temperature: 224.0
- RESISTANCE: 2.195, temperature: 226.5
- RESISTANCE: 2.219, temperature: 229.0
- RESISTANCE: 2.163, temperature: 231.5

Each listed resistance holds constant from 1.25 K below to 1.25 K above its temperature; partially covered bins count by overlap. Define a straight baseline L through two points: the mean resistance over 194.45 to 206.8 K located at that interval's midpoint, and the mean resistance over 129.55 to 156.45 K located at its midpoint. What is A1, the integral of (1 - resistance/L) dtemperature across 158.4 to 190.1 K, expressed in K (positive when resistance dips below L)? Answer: 4.3 K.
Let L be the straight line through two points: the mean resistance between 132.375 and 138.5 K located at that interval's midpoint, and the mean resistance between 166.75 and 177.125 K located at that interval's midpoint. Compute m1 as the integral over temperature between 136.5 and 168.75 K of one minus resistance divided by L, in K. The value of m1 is 1.30 K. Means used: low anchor 2.21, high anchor 1.98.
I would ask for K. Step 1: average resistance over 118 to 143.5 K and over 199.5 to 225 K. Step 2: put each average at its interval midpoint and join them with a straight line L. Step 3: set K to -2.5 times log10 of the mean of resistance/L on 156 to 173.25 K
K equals 0.27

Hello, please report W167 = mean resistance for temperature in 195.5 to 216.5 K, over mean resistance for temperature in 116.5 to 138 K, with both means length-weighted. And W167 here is 1.1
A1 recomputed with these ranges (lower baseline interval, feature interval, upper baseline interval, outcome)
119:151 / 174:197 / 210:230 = -0.8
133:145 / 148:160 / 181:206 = 0.8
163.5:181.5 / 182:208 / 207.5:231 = -2.7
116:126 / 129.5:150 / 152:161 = -3.1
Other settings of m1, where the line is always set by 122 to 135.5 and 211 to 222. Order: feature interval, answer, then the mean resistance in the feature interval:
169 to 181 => 0.4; 2.1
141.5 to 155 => -1.5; 2.32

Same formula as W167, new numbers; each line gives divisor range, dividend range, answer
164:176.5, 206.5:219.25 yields 1.21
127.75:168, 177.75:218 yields 1.12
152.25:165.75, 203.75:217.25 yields 1.28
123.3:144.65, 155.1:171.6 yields 0.79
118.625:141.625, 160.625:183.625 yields 0.92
